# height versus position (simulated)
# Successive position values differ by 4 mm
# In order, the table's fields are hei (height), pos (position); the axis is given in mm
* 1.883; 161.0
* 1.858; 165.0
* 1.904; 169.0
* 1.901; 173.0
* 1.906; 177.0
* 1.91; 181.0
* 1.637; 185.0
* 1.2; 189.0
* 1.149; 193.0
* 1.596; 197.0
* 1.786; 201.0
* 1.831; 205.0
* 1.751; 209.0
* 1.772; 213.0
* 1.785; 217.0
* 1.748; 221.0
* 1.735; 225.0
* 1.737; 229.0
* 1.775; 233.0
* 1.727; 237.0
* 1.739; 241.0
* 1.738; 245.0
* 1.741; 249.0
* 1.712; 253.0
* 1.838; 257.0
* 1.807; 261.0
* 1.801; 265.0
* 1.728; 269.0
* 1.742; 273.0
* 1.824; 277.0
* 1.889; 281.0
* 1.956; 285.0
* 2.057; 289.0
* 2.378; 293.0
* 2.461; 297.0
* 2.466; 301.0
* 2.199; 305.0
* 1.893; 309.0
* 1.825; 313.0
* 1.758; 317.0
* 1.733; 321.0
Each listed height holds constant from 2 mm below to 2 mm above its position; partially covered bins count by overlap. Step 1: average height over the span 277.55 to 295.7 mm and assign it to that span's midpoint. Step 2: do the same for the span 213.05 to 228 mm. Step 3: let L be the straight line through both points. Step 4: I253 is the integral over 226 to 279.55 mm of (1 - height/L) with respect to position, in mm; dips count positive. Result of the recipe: 4.0 mm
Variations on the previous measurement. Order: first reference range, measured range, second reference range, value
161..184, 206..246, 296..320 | 4.2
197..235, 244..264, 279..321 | 1.4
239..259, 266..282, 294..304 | 2.3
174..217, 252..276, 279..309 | 2.9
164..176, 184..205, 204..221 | 3.7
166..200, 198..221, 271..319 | -0.3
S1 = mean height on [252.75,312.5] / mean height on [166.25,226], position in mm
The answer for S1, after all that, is 1.16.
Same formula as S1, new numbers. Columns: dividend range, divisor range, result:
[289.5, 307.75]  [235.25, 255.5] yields 1.34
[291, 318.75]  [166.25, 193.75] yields 1.27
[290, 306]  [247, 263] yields 1.33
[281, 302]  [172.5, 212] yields 1.34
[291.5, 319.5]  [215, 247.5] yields 1.22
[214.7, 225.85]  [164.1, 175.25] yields 0.93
